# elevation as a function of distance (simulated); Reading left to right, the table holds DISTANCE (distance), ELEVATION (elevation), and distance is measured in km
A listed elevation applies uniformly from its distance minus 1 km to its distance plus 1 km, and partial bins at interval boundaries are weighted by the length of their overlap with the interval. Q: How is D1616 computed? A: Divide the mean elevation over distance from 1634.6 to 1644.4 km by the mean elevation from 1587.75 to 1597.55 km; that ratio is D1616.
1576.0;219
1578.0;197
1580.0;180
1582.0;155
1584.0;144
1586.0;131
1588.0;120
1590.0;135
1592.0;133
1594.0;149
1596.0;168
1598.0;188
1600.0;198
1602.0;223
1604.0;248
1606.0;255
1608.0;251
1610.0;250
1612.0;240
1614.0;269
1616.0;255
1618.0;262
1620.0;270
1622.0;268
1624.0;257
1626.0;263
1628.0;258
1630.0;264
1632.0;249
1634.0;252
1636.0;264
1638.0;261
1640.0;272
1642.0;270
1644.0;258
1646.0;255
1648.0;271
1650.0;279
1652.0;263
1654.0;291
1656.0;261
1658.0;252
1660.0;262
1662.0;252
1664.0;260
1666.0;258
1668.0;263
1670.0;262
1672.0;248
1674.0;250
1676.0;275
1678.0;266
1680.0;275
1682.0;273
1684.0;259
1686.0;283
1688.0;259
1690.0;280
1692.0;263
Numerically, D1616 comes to 1.82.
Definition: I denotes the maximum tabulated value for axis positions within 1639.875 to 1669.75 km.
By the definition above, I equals 291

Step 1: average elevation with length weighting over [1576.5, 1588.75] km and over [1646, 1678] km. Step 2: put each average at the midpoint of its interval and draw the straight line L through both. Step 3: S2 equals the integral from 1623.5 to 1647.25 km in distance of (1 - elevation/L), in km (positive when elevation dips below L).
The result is -3.5 km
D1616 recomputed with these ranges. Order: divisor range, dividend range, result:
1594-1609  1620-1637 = 1.21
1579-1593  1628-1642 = 1.83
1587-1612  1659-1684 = 1.34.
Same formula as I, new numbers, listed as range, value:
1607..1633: 270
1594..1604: 248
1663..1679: 275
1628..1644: 272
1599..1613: 255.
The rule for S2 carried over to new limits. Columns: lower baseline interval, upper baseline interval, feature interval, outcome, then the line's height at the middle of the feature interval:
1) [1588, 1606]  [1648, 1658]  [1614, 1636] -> -3.4 km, 226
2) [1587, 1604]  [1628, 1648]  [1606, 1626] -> -4.2 km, 213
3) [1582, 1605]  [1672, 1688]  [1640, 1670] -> -3.4 km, 238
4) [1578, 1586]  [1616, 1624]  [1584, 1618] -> 2.4 km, 212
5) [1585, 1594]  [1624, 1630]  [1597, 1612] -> -3.9 km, 183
